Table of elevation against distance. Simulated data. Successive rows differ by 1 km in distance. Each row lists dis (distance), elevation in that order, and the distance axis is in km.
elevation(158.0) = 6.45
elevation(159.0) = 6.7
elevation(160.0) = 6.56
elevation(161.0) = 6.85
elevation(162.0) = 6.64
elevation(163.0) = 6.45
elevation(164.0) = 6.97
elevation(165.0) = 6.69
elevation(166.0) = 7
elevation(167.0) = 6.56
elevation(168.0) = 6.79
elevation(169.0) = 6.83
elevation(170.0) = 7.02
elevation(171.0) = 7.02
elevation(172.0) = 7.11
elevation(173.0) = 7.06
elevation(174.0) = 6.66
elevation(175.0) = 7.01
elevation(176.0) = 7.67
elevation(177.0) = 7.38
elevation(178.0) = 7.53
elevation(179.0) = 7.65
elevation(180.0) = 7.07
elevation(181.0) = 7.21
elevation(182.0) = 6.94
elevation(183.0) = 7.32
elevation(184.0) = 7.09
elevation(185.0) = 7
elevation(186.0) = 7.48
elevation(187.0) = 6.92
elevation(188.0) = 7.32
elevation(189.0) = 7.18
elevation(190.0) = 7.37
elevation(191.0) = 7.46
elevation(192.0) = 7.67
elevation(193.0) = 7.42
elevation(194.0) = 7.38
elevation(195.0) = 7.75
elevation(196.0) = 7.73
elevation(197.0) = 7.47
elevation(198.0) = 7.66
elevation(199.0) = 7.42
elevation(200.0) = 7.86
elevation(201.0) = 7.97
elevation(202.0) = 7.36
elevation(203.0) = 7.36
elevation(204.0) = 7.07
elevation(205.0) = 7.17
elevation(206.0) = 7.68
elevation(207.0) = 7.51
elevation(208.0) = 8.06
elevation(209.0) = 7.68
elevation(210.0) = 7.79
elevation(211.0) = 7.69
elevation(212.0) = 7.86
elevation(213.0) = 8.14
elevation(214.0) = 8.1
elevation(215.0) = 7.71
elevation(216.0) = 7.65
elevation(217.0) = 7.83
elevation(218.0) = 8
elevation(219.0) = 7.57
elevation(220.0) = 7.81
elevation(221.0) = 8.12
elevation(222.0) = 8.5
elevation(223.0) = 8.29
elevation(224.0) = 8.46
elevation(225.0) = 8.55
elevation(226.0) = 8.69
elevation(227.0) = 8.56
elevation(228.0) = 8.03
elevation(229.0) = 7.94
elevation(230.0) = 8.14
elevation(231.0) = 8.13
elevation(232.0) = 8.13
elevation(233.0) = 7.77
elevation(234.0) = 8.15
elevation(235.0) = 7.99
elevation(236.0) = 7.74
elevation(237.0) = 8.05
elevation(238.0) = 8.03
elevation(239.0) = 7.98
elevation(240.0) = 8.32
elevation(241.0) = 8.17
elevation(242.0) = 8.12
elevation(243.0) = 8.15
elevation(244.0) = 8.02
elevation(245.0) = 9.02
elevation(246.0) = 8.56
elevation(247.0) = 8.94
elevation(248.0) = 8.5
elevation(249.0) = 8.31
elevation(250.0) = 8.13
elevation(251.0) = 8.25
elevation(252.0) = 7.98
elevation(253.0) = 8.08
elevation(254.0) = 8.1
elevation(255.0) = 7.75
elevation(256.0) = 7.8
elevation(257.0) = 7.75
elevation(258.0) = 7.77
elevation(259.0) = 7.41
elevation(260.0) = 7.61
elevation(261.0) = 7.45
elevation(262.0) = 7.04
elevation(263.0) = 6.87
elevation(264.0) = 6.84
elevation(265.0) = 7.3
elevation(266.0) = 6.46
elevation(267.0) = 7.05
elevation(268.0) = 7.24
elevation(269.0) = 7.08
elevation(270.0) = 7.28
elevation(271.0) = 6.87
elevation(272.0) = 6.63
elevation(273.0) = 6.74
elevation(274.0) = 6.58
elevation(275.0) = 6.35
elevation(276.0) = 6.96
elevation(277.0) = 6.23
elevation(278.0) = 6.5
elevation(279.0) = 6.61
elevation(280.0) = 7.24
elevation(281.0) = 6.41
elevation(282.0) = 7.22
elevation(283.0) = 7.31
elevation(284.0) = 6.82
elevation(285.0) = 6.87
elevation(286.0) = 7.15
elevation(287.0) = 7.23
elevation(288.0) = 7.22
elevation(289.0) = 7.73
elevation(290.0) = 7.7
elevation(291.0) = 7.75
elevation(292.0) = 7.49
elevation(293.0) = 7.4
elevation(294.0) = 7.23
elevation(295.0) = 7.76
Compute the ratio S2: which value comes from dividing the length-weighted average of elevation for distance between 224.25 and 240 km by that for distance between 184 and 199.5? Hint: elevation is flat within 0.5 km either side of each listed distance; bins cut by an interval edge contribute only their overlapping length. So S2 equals 1.1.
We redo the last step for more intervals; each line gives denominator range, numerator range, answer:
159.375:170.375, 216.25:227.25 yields 1.21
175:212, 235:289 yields 1.00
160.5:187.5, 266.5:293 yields 1.00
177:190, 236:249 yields 1.15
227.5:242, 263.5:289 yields 0.86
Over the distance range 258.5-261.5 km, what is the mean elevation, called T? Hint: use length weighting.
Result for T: 7.49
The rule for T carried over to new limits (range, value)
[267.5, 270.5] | 7.2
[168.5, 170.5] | 6.92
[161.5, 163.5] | 6.54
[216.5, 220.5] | 7.8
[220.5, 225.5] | 8.38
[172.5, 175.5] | 6.91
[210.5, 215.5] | 7.9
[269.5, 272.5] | 6.93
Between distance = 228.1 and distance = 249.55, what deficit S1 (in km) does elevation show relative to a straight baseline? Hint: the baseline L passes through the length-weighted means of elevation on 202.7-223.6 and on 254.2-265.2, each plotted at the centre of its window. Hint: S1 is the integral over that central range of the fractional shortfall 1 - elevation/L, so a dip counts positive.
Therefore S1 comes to -1.7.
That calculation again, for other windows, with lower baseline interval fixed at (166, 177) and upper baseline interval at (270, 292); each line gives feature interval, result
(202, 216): -1.4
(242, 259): -2.9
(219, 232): -2.3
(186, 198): -0.8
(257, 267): -0.3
